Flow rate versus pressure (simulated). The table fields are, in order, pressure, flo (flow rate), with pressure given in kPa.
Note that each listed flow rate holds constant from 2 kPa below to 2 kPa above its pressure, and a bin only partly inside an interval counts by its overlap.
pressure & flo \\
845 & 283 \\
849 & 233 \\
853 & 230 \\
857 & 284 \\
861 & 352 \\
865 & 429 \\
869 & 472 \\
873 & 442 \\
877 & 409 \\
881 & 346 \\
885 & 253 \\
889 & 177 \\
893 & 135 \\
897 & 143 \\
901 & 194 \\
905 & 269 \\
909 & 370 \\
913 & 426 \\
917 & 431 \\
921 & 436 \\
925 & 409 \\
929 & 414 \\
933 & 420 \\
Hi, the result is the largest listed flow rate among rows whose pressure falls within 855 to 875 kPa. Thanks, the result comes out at 472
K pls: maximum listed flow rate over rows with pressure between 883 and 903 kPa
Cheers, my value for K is 253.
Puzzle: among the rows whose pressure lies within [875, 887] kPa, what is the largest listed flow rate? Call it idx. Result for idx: 409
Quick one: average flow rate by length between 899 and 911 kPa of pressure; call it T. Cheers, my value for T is 278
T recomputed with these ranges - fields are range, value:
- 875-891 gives 296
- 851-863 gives 289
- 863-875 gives 448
